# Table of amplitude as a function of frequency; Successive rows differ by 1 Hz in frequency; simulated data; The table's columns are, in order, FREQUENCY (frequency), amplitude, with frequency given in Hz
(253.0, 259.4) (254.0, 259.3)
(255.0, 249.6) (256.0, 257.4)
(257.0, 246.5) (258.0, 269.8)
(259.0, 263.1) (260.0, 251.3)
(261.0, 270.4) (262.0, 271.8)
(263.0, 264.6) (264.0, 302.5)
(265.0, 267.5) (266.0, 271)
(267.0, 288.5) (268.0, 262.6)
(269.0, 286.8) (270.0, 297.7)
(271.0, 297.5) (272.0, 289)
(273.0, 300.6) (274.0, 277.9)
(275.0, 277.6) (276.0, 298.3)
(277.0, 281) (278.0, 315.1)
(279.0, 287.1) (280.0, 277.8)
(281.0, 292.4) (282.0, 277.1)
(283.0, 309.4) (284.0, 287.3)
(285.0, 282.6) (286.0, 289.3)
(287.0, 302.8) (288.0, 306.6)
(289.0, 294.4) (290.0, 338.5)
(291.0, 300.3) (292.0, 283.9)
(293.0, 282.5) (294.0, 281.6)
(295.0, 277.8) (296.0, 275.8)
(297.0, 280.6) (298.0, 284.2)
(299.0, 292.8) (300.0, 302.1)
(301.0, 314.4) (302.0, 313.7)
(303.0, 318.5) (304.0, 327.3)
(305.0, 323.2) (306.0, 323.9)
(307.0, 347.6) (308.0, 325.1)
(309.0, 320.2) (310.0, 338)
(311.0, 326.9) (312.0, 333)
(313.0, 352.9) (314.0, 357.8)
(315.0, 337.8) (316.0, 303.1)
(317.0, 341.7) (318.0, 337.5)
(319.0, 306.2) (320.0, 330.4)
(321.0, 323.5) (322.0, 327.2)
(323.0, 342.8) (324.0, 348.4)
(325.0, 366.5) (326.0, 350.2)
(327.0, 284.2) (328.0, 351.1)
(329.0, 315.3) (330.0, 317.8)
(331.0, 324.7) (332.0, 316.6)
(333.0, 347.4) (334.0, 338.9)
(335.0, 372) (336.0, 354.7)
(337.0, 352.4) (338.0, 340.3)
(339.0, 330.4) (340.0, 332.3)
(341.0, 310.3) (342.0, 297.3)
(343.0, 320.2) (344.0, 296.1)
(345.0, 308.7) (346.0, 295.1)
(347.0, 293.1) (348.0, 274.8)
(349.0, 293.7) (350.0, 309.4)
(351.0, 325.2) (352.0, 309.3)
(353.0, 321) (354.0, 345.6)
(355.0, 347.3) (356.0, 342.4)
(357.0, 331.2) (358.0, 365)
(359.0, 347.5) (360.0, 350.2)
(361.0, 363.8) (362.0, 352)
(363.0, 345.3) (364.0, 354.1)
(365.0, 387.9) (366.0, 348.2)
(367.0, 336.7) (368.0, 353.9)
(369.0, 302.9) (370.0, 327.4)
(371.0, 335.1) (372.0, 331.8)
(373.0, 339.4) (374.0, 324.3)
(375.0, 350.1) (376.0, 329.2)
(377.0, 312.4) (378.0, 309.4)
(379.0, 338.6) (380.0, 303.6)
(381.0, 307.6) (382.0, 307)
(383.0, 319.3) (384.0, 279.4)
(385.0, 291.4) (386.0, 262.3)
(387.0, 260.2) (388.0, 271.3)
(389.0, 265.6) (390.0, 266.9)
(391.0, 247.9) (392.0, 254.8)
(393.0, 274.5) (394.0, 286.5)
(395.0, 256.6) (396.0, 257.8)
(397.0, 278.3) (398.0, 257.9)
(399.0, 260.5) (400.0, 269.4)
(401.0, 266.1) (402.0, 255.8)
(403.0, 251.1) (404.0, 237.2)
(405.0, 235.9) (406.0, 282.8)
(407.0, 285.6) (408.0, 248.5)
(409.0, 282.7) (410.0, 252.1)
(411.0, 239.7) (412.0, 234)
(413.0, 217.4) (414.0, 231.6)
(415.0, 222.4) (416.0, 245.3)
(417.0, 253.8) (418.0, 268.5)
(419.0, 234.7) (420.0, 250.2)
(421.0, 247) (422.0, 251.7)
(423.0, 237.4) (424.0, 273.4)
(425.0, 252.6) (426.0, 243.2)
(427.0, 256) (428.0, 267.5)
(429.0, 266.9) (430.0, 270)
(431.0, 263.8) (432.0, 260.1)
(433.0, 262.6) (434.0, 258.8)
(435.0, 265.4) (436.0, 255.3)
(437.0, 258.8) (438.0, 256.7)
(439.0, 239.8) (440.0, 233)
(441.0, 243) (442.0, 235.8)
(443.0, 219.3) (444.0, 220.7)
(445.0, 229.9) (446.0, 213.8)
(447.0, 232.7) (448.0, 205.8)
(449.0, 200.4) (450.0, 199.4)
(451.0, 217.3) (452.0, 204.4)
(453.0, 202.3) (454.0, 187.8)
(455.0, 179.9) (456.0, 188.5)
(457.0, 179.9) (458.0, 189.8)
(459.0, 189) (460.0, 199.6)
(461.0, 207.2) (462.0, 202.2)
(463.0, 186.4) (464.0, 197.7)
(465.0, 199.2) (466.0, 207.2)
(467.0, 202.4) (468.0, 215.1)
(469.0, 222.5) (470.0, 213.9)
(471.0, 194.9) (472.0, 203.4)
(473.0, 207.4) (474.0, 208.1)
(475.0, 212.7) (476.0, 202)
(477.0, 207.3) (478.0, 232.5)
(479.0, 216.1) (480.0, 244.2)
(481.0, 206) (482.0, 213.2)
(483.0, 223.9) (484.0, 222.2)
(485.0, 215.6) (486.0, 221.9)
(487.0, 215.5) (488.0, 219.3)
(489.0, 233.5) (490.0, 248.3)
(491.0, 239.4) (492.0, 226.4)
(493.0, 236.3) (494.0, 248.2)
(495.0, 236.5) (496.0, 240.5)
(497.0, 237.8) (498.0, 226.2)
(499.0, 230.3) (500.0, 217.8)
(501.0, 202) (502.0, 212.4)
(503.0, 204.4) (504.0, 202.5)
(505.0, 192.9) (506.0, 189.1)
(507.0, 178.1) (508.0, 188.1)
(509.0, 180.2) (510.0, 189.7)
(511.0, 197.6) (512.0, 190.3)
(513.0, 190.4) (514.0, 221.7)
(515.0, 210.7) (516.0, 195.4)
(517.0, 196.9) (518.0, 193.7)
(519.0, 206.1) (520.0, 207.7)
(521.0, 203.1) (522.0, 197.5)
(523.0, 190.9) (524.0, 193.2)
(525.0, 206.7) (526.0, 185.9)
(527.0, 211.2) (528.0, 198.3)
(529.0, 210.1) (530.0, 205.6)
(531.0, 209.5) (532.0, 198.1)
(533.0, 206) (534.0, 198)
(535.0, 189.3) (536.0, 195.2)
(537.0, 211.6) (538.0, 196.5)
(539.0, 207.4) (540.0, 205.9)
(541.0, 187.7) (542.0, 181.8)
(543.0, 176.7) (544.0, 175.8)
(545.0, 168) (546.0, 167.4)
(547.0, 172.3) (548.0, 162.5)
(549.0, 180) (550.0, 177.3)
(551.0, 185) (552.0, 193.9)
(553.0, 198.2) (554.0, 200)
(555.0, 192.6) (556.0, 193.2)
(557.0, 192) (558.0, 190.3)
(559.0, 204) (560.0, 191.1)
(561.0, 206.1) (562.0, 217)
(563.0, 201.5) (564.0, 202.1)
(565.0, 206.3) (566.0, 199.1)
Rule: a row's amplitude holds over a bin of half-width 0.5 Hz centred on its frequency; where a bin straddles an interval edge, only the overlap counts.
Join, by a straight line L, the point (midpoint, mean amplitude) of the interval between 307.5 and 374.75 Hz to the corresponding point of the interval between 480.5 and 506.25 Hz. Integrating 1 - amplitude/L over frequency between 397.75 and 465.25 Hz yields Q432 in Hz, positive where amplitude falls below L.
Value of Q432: 7.9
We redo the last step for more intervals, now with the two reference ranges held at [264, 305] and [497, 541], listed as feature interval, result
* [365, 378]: -3.76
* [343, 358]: -2.74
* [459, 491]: 0.77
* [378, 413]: -2.86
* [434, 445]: -0.50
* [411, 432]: -0.89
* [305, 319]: -2.52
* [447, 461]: 1.81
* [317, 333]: -3.09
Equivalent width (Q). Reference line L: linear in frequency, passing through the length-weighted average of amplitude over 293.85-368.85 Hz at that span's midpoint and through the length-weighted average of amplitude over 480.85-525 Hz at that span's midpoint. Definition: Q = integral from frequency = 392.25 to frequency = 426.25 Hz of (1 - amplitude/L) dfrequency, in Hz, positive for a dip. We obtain 2.52 Hz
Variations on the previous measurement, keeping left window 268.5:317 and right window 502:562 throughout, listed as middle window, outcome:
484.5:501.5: -1.3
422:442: -1.2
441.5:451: 0.7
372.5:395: -2.7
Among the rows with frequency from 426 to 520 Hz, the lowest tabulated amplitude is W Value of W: 178.1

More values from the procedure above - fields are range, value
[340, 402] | 247.9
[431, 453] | 199.4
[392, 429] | 217.4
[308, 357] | 274.8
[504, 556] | 162.5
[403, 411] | 235.9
